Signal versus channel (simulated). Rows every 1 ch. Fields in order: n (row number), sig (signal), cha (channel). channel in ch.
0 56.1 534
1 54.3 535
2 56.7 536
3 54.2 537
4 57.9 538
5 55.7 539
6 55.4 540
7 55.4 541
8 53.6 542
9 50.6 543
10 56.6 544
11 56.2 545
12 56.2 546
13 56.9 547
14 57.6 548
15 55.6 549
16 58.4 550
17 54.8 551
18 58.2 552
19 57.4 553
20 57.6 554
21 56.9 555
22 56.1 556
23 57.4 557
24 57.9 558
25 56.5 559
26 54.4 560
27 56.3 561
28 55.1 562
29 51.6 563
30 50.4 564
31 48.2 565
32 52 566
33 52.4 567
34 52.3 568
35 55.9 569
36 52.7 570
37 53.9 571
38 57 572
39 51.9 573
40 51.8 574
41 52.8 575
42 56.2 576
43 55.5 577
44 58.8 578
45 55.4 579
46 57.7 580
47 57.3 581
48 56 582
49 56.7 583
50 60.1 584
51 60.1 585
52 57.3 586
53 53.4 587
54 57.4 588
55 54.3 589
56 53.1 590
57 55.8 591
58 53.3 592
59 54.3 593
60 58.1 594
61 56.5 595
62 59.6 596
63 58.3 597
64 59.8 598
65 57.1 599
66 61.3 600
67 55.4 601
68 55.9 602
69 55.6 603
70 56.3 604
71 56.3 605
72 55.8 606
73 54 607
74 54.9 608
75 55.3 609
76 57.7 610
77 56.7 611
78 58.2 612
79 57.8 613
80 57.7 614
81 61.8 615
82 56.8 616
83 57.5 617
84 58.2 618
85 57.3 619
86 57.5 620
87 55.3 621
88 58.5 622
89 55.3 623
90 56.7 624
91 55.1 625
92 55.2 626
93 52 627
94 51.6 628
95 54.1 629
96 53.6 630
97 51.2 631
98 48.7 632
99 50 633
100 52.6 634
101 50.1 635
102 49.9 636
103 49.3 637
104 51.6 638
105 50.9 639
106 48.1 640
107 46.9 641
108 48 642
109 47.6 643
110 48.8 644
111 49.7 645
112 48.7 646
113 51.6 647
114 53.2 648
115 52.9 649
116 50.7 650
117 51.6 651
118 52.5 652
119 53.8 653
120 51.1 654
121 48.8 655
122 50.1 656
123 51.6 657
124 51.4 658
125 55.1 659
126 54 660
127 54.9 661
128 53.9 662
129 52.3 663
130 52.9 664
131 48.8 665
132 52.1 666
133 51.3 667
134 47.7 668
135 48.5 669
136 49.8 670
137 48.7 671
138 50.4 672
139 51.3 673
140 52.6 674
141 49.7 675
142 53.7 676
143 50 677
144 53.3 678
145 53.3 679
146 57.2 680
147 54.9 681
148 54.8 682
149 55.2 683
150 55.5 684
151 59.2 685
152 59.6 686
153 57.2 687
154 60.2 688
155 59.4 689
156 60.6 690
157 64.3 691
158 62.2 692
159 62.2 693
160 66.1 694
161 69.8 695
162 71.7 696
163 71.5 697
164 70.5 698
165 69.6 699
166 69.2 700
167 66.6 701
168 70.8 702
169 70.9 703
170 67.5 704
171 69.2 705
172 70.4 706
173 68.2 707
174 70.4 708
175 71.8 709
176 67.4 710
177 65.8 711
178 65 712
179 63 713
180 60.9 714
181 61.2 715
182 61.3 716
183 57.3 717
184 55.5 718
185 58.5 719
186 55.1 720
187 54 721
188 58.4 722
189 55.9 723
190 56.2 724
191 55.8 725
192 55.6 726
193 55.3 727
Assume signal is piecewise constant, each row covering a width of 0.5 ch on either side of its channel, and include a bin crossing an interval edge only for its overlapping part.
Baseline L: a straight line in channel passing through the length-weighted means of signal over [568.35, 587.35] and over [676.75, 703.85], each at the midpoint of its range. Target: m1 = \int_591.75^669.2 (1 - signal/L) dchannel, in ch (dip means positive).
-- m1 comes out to 6.67 ch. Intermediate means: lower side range 55.8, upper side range 62.2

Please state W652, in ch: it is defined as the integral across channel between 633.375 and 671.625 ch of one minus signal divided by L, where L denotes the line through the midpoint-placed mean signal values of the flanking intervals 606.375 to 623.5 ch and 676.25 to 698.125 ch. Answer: 5.1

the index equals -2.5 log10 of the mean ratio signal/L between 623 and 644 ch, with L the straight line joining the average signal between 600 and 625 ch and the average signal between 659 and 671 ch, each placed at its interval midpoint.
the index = 0.07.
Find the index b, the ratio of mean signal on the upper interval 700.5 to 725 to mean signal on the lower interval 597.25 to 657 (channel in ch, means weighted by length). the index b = 1.18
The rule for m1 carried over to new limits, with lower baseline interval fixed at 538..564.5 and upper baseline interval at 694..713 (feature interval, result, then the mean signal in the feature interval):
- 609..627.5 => 1.4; 56.9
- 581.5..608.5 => 1.4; 56.5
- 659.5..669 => 2.0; 51.8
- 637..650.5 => 2.9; 49.9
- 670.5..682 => 2.5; 52.4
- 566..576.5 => 0.7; 53.6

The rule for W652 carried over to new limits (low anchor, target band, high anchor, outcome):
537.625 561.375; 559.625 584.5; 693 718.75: 1.40 ch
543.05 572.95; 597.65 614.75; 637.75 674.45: -1.22 ch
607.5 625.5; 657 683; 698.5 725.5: 3.67 ch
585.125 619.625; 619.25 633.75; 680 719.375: 1.13 ch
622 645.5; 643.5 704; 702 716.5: 3.46 ch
